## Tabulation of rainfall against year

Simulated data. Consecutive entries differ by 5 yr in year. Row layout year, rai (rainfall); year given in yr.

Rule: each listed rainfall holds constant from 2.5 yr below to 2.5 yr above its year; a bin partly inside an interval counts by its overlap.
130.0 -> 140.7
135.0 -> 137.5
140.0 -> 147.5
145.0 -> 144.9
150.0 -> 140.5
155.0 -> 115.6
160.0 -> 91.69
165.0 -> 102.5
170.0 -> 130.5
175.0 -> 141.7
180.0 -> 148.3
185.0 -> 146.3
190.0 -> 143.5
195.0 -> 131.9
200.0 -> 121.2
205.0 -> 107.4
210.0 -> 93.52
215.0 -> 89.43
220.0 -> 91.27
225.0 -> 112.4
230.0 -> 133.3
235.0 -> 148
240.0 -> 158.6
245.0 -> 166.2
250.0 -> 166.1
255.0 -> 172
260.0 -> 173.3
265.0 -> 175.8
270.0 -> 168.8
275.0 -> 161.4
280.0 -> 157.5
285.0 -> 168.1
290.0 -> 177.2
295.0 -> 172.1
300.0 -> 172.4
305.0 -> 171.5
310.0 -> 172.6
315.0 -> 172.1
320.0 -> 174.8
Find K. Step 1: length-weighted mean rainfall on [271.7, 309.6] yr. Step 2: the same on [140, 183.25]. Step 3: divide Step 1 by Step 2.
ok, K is 1.31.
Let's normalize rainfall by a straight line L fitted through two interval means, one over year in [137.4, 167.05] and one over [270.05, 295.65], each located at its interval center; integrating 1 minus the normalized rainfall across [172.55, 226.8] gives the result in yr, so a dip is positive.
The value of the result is 7.0 yr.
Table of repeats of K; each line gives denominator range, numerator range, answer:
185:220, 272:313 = 1.47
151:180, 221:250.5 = 1.19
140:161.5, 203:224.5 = 0.76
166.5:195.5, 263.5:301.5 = 1.21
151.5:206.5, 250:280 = 1.34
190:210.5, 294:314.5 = 1.45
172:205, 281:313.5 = 1.26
